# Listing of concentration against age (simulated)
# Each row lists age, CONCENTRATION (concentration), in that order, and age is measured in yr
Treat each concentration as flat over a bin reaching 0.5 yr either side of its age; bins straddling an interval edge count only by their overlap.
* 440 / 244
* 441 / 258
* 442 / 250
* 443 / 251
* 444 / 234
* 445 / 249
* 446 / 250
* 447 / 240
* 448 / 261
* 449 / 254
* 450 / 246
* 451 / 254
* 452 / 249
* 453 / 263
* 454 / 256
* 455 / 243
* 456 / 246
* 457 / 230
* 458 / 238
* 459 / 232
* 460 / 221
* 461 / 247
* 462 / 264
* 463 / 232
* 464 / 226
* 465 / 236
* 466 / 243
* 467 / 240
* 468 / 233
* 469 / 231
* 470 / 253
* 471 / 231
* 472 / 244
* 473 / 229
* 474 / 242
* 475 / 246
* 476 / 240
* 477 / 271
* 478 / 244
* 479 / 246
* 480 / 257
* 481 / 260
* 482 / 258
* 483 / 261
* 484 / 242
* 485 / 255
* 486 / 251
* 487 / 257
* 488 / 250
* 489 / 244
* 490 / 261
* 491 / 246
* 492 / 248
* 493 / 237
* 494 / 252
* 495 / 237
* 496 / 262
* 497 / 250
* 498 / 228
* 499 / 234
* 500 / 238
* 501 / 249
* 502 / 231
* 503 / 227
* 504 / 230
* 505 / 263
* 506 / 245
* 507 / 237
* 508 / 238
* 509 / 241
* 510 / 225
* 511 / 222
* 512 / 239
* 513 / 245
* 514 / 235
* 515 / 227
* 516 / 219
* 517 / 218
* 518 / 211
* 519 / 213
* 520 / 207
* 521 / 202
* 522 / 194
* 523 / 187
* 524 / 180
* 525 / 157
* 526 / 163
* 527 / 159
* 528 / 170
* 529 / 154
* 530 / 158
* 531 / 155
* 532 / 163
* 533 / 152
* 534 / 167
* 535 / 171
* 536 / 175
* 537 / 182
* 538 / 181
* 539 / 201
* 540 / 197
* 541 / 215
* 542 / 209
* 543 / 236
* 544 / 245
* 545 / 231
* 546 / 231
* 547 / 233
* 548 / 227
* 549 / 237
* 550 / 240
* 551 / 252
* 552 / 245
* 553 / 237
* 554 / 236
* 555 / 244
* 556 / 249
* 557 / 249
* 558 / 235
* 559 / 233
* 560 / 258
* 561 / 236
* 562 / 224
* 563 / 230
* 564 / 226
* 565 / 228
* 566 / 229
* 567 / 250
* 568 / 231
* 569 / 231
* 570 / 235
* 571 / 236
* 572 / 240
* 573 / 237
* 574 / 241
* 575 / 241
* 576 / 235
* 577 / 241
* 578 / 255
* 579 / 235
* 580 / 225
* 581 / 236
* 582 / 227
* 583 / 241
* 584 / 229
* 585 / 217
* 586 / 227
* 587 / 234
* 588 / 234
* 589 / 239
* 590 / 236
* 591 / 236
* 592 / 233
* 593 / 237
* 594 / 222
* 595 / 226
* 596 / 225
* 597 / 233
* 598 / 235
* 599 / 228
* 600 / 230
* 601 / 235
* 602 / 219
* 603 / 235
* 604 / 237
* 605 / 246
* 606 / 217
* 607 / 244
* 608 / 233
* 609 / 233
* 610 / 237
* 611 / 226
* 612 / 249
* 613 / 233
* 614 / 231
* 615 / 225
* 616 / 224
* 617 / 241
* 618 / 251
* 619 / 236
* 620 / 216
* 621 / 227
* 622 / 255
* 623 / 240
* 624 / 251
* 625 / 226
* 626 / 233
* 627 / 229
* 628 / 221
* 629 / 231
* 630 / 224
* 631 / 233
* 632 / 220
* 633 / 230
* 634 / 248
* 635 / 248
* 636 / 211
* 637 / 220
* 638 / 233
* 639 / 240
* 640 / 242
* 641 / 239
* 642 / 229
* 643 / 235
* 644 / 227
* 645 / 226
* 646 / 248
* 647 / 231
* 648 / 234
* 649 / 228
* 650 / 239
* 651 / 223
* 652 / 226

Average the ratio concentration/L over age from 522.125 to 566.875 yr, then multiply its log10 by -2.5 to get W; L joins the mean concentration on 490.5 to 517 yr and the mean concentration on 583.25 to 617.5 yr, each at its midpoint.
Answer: 0.13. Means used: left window 238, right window 232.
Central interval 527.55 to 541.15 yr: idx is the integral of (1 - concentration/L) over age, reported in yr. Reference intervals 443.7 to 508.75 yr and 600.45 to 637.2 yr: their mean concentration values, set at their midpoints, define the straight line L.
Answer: 3.8 yr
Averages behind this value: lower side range 245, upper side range 233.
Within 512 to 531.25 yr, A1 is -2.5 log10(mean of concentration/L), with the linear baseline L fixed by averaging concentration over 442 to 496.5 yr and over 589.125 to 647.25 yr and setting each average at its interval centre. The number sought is 0.238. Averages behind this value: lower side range 246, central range 194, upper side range 233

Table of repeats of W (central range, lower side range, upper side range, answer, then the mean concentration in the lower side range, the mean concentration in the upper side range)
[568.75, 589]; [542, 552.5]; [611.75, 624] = 0.01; 236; 236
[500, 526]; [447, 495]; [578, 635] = 0.10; 246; 233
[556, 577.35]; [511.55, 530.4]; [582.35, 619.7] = -0.09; 197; 233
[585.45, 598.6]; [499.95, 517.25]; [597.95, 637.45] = 0.01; 235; 233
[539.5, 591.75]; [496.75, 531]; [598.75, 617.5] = -0.05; 213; 233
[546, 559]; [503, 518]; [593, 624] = -0.03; 234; 233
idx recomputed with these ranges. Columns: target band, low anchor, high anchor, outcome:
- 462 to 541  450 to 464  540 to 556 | 5.2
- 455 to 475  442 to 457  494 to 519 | 0.6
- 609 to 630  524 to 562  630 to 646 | -0.6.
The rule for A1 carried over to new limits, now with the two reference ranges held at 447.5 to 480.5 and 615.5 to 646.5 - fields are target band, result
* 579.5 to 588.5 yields 0.03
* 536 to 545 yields 0.15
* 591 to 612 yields 0.01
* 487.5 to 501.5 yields -0.02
